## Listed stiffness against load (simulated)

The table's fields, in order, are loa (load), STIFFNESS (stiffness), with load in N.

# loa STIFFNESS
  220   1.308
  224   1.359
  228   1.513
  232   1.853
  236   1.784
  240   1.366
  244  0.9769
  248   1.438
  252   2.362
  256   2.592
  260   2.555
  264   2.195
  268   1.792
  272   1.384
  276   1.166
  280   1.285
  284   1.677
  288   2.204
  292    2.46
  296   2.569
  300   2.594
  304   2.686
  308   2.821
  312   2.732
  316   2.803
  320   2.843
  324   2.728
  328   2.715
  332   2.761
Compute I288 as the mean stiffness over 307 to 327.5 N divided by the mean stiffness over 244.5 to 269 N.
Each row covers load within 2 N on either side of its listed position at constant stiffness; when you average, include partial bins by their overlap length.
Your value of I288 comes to 1.32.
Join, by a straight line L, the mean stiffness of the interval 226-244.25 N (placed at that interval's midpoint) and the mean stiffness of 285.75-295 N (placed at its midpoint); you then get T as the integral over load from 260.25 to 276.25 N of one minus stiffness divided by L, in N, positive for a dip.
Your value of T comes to 1.7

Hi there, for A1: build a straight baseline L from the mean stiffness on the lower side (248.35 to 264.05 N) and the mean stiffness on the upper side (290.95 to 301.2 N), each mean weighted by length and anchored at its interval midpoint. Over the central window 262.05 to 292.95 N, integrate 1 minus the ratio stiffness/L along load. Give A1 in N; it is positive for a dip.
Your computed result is 8.9 N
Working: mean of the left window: 2.35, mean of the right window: 2.54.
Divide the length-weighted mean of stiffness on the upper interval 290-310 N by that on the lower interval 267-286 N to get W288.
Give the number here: 1.82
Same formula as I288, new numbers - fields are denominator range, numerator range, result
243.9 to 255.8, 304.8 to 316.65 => 1.51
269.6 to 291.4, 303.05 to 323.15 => 1.73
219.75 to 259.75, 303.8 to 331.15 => 1.62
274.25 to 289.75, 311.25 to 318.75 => 1.76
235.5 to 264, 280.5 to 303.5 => 1.19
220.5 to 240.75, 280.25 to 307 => 1.47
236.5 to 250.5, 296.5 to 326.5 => 2.02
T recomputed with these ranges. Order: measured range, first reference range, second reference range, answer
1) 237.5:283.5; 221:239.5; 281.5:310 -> 5.1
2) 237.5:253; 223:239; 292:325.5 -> 2.9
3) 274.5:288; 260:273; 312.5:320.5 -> 4.3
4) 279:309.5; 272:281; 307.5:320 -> -4.9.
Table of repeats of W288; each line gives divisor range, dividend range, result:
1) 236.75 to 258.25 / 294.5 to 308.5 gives 1.51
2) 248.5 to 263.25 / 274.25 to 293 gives 0.73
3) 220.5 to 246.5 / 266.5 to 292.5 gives 1.14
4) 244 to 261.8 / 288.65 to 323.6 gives 1.28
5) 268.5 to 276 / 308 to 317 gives 1.97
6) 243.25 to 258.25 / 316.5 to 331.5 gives 1.44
